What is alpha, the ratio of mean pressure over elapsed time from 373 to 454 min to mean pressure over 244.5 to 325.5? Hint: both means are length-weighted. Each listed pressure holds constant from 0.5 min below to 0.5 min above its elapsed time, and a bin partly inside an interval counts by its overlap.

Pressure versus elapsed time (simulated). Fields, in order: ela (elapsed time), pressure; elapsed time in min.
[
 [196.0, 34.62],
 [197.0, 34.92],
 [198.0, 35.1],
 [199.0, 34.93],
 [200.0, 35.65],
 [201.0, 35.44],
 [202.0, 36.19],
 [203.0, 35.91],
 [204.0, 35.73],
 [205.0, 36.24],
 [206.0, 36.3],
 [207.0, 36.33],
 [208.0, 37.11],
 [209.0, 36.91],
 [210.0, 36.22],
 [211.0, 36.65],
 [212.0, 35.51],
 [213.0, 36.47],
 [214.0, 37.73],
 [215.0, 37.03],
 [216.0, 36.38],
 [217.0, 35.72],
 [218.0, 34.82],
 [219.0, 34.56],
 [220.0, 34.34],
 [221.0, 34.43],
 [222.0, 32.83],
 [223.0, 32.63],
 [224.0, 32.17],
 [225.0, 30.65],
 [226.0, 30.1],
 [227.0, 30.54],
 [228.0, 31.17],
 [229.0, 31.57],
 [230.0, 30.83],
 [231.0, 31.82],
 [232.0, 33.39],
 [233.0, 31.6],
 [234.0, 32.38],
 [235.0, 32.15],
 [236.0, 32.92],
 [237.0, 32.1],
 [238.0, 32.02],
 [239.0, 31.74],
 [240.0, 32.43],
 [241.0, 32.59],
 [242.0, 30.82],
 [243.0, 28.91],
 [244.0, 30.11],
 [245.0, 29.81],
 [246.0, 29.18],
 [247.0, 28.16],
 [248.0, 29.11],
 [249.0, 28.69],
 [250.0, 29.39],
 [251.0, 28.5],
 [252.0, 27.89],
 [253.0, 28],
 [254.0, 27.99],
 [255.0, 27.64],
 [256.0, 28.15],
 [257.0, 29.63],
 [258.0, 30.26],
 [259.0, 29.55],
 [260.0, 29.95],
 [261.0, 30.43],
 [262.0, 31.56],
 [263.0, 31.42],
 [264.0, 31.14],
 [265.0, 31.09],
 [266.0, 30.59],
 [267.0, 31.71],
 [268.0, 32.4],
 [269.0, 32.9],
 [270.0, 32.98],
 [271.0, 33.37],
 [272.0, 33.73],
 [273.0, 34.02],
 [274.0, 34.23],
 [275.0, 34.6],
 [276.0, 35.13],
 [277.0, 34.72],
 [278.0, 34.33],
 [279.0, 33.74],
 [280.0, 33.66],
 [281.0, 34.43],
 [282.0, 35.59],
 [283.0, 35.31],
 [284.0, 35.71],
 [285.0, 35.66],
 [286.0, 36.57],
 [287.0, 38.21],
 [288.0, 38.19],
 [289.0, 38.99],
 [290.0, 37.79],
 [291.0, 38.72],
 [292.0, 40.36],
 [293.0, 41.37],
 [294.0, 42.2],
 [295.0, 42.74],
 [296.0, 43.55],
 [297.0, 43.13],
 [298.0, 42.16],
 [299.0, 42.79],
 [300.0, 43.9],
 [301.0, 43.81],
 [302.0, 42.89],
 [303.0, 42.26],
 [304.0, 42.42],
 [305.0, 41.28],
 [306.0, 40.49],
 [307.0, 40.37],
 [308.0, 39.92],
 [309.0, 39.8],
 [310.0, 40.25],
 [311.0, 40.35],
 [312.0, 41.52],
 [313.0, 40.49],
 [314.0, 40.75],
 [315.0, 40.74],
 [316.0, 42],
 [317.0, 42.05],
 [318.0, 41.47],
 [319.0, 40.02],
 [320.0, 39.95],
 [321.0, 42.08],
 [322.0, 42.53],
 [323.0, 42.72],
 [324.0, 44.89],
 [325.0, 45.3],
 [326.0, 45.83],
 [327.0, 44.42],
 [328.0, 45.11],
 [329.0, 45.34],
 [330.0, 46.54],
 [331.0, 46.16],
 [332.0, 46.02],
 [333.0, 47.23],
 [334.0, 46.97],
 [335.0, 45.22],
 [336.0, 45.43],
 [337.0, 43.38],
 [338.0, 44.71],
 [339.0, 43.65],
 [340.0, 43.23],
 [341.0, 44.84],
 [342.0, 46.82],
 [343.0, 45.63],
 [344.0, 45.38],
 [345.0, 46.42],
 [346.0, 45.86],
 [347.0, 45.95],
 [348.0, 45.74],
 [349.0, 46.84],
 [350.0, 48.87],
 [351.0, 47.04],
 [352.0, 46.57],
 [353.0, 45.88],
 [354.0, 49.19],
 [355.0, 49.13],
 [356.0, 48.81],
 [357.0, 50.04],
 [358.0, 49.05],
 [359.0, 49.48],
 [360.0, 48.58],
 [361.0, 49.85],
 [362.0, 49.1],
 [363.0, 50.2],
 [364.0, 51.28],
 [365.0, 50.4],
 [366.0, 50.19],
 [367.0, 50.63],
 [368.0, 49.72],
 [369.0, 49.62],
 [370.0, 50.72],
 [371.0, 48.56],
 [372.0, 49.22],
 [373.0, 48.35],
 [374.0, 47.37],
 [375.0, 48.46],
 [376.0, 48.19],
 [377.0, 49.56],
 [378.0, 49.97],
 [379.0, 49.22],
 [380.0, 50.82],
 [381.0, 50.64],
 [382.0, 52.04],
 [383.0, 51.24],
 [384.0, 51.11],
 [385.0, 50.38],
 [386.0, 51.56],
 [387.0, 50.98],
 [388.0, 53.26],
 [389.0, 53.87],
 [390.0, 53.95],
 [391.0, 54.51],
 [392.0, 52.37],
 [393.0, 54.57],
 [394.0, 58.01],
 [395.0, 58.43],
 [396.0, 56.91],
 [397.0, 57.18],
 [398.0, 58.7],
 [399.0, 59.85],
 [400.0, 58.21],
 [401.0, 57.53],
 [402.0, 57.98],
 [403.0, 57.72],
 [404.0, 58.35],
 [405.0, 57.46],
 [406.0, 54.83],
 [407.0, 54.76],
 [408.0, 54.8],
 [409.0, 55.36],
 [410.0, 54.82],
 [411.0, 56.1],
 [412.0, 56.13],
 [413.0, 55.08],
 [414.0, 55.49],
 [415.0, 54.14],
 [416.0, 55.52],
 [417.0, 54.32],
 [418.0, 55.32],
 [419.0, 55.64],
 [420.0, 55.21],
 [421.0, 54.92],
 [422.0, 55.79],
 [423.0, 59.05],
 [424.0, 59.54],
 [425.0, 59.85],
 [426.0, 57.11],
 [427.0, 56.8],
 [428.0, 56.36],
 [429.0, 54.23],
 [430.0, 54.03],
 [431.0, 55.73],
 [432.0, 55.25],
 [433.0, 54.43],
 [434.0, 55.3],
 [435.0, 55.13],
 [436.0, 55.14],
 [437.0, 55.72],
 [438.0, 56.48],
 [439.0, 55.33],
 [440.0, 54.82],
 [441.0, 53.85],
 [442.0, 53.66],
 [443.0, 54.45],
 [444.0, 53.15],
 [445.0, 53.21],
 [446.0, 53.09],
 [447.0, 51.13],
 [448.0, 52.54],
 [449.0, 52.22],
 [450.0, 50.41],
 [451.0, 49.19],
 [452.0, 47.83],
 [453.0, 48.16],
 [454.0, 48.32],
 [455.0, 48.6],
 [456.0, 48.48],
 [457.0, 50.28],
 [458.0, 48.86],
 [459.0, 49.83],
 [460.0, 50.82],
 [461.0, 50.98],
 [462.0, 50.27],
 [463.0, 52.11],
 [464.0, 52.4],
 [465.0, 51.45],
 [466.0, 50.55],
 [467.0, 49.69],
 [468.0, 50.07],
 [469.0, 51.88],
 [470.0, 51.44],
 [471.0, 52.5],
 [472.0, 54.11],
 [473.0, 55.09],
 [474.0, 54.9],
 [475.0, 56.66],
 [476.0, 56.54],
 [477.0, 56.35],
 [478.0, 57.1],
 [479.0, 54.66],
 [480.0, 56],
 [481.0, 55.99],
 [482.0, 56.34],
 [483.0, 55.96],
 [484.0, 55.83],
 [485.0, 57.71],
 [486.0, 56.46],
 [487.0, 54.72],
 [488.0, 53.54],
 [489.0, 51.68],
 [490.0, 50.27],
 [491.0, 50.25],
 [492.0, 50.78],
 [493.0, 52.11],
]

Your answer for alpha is 1.5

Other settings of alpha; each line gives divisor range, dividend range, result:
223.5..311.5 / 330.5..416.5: 1.48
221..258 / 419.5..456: 1.76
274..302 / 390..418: 1.46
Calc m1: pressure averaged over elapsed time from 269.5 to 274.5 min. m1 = 33.7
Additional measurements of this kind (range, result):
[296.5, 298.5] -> 42.6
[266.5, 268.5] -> 32.1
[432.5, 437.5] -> 55.1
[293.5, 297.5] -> 42.9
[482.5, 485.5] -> 56.5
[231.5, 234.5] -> 32.5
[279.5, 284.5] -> 34.9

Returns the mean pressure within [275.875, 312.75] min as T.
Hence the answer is 39.4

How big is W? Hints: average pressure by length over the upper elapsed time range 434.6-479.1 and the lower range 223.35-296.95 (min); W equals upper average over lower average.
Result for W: 1.59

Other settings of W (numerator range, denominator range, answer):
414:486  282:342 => 1.28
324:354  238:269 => 1.52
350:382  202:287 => 1.51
